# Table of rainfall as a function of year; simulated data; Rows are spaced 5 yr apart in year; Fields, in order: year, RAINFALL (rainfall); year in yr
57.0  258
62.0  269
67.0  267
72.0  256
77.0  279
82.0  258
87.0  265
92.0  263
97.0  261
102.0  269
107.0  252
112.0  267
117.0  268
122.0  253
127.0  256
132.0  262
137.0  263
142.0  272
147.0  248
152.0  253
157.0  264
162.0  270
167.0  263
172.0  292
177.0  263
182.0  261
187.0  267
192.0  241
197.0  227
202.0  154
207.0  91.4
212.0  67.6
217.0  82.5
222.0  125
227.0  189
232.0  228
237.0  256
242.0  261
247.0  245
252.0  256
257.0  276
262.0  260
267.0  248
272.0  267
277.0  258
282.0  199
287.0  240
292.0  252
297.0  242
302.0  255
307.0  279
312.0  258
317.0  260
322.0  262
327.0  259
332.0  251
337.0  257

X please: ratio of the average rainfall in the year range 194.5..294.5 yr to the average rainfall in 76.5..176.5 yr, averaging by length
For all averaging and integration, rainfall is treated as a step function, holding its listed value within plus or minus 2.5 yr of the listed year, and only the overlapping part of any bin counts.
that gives 0.79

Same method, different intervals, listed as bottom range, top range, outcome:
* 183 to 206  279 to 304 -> 1.10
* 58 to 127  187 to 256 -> 0.73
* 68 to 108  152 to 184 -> 1.02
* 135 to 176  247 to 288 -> 0.94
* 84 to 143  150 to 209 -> 0.91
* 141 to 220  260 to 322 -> 1.15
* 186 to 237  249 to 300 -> 1.48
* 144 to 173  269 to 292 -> 0.92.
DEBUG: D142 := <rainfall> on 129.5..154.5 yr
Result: 260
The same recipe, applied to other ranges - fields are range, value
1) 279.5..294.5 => 230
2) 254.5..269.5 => 261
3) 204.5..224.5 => 91.6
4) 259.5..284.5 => 246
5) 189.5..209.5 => 178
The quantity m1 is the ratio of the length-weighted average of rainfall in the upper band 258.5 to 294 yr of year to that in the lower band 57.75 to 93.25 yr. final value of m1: 0.93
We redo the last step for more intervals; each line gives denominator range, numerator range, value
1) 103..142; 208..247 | 0.67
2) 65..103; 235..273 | 0.98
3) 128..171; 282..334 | 0.96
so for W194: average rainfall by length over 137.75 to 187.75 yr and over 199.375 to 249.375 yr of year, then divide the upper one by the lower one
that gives 0.64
